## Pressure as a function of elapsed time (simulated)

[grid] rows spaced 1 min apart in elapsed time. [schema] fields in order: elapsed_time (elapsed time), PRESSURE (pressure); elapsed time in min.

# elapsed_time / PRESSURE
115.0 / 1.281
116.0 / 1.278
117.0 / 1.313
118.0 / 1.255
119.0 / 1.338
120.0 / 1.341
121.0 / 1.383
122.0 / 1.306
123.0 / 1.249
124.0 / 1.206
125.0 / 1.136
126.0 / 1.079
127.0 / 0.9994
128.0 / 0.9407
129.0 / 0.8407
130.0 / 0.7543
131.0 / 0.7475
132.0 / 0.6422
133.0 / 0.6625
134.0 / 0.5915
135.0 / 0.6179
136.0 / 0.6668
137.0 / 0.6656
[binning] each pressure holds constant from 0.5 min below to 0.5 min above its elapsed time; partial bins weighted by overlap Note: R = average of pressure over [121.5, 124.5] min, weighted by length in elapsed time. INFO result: 1.25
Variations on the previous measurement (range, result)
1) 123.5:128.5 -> 1.07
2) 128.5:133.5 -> 0.729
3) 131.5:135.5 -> 0.629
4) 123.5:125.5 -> 1.17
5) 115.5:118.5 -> 1.28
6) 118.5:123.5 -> 1.32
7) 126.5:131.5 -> 0.857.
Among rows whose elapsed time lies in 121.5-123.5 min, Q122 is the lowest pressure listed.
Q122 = 1.249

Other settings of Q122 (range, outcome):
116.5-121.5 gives 1.255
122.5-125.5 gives 1.136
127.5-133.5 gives 0.6422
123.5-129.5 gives 0.8407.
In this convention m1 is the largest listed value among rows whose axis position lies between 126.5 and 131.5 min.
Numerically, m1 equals 0.9994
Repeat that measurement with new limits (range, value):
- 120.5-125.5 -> 1.383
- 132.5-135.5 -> 0.6625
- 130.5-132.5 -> 0.7475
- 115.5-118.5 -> 1.313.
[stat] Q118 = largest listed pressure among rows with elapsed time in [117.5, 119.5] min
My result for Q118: 1.338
